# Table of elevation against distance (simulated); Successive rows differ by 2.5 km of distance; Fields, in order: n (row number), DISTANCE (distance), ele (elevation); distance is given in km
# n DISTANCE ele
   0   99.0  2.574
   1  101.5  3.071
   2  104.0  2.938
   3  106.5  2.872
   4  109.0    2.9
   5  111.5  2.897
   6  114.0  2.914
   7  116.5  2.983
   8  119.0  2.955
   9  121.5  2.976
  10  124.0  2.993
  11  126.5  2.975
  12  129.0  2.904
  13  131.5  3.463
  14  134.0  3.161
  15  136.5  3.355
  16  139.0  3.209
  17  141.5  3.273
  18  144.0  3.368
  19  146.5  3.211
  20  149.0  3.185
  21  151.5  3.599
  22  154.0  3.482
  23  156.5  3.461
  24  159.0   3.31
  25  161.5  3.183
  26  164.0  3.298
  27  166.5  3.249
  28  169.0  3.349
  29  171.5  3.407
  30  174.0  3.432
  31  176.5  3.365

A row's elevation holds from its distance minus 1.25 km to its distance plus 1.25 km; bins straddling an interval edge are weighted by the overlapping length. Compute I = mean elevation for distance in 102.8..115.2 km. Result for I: 2.9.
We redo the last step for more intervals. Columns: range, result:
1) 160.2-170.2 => 3.27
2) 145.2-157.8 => 3.39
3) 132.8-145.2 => 3.27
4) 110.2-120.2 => 2.94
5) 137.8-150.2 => 3.25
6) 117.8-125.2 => 2.97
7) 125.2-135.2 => 3.12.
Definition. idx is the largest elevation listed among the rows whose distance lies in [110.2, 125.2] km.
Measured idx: 2.993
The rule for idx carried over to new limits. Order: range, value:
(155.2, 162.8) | 3.461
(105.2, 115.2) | 2.914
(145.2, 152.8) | 3.599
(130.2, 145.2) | 3.463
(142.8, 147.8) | 3.368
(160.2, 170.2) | 3.349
